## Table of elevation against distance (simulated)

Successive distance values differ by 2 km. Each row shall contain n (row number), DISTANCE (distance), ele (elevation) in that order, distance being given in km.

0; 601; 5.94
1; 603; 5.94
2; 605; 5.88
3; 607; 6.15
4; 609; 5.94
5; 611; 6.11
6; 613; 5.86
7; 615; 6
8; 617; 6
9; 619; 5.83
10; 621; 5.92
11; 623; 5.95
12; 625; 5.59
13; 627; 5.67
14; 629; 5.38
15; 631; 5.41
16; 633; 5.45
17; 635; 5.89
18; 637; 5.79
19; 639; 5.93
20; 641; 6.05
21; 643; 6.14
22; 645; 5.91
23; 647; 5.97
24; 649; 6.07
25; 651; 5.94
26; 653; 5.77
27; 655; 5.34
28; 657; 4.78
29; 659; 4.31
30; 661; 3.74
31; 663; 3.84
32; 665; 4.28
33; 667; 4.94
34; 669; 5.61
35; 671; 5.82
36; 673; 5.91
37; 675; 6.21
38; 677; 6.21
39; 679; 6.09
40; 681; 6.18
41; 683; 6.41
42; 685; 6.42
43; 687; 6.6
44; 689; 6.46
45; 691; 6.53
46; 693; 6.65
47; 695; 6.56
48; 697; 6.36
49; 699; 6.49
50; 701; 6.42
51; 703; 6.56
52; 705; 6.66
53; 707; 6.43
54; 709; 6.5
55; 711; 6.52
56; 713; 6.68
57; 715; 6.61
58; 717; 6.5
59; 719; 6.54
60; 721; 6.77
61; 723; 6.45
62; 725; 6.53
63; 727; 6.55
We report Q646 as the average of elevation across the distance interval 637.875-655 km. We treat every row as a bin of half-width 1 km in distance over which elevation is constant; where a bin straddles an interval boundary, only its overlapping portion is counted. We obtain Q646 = 5.93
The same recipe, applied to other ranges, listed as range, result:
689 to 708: 6.51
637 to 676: 5.41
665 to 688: 5.96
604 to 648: 5.86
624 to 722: 5.94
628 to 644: 5.75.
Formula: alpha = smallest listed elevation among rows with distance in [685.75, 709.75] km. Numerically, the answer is 6.36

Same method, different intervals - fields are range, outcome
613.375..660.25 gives 4.31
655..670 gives 3.74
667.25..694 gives 5.61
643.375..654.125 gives 5.77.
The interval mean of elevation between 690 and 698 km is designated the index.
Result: 6.53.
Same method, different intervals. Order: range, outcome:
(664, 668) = 4.61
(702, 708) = 6.55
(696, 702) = 6.42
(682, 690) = 6.47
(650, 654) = 5.86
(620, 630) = 5.7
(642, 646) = 6.03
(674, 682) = 6.17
